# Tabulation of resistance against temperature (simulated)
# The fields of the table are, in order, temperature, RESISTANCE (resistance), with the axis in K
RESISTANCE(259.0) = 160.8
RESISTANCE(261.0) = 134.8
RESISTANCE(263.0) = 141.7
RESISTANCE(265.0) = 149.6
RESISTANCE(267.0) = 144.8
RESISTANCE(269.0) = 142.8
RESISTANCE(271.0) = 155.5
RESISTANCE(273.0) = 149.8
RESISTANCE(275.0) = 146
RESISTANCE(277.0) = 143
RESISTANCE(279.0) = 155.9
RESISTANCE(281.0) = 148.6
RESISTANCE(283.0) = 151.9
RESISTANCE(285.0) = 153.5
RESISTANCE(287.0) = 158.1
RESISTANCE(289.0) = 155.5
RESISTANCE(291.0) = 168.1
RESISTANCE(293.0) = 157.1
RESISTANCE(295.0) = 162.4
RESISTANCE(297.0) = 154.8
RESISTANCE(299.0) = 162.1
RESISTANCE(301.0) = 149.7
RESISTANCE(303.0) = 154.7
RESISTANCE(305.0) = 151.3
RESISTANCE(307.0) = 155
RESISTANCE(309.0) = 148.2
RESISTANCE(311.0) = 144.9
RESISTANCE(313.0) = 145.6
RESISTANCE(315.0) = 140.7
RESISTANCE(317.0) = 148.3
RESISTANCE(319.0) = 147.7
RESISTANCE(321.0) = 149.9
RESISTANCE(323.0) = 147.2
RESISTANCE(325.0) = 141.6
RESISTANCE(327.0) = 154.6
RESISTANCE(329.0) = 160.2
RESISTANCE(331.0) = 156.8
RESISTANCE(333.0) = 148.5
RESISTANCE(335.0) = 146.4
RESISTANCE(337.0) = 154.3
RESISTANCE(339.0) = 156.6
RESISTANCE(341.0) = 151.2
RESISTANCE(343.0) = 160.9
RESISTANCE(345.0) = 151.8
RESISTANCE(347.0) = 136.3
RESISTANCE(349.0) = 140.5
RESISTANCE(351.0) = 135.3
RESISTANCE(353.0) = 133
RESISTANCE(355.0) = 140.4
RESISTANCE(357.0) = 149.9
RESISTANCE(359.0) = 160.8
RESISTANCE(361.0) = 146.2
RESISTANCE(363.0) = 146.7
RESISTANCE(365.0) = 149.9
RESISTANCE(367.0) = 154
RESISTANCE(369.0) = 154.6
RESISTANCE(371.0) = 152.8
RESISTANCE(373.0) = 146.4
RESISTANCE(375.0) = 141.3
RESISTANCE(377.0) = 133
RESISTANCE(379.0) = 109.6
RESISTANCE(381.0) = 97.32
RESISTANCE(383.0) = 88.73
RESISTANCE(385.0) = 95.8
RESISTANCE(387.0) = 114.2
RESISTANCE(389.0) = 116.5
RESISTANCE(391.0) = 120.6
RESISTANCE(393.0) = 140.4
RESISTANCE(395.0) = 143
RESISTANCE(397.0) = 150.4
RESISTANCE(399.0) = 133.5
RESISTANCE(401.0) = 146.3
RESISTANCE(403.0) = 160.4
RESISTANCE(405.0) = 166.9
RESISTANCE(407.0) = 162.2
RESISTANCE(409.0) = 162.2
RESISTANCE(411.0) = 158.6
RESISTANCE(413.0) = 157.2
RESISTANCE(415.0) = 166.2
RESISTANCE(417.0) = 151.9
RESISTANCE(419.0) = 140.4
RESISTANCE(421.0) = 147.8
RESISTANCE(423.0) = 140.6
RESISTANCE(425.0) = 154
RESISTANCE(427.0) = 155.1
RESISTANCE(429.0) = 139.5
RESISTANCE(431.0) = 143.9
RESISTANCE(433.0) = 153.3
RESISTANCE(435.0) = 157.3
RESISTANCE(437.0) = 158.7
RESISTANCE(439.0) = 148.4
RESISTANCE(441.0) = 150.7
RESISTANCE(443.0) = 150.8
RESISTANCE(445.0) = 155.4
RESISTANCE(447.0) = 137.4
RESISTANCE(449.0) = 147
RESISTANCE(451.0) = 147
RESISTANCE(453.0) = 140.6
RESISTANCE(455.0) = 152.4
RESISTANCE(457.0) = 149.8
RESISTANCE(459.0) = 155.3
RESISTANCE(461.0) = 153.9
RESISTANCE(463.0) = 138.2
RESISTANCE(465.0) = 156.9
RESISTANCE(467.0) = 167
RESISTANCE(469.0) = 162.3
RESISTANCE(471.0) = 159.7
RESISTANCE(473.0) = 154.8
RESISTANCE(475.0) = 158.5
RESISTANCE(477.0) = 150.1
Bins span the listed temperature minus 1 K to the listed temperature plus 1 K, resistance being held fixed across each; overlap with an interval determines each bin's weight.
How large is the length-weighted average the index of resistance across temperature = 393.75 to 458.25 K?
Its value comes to 151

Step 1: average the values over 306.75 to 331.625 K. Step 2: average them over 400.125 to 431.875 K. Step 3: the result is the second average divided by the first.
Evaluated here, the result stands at 1.0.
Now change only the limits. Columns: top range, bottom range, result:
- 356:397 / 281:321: 0.87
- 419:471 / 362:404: 1.13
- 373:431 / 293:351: 0.92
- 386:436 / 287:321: 0.96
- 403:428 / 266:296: 1.02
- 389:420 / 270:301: 0.97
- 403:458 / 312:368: 1.02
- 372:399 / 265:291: 0.82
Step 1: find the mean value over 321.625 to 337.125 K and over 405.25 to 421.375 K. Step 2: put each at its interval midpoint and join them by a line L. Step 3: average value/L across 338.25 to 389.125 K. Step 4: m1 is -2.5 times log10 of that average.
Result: 0.12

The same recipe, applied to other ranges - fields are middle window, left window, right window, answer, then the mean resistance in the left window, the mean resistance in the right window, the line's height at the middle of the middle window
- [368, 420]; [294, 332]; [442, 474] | 0.10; 151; 152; 152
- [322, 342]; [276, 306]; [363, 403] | -0.05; 155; 132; 145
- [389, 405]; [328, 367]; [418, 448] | 0.05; 149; 149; 149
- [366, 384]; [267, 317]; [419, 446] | 0.15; 152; 150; 151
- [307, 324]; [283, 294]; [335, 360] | 0.04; 158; 148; 153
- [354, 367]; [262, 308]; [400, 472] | 0.02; 153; 153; 153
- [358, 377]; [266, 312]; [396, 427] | 0.03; 153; 153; 153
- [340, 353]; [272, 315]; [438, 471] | 0.05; 153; 151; 152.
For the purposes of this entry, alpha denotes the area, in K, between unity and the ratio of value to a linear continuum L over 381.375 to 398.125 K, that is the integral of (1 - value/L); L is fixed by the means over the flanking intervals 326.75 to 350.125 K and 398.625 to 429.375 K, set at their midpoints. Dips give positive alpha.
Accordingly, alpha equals 3.5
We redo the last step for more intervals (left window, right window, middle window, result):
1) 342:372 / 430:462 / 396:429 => -0.8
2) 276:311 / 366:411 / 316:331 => -0.2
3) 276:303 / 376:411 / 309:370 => -1.8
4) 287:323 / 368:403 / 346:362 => -0.5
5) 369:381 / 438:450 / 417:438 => -0.6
